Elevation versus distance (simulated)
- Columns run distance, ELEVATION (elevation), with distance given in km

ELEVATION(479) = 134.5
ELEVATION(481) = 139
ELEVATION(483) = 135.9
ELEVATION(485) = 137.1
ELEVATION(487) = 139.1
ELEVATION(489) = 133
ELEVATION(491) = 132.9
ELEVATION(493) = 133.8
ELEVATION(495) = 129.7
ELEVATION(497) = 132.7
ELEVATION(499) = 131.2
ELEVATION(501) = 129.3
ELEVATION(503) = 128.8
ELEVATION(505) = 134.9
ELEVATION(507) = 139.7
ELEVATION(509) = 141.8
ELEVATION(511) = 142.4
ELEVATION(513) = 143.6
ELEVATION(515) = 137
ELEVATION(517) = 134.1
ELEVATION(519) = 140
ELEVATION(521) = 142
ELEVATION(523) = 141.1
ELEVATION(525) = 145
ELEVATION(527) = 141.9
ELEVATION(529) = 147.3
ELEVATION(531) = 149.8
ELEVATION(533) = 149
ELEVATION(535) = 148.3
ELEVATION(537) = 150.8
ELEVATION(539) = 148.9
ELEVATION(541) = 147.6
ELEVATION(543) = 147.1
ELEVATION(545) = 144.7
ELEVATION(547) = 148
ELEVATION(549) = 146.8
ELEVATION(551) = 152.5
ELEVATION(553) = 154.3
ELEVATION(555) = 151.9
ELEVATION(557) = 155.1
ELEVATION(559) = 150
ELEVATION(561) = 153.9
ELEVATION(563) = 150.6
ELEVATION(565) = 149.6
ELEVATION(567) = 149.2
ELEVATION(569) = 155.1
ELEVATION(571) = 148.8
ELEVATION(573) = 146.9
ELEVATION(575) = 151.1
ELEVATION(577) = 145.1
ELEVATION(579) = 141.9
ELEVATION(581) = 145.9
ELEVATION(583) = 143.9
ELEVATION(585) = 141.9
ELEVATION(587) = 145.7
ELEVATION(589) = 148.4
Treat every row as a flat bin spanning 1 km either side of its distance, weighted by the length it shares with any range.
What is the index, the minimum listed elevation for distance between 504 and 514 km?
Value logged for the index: 134.9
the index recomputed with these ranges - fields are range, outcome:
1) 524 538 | 141.9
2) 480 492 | 132.9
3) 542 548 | 144.7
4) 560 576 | 146.9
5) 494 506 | 128.8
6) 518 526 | 140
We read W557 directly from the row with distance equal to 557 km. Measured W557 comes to 155.1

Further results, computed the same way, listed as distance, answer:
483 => 135.9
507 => 139.7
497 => 132.7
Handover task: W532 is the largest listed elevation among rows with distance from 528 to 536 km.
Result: 149.8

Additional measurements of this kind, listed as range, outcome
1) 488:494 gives 133.8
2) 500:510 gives 141.8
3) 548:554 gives 154.3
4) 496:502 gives 132.7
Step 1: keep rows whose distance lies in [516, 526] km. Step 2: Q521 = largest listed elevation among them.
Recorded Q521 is 145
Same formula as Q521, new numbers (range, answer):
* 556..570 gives 155.1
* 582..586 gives 143.9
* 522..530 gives 147.3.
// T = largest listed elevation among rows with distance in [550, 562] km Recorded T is 155.1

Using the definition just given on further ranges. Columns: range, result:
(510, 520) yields 143.6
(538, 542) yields 148.9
